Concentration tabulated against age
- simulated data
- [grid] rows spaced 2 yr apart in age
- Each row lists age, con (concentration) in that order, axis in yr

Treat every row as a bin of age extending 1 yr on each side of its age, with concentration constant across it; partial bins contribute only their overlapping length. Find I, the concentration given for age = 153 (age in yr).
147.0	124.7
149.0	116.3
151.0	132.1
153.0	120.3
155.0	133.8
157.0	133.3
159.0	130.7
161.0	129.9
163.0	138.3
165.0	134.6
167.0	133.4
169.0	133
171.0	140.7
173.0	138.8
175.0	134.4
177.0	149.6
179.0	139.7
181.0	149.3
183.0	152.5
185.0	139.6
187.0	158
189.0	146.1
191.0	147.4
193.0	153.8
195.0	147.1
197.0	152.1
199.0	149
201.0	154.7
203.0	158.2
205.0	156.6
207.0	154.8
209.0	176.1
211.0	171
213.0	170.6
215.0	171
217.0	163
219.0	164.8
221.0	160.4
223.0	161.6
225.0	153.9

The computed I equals 120.3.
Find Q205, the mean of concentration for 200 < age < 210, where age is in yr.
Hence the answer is 160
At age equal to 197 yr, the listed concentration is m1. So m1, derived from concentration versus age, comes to 152.1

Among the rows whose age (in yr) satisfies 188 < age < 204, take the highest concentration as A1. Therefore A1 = 158.2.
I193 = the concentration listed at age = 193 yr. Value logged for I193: 153.8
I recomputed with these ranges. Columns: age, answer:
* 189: 146.1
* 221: 160.4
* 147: 124.7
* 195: 147.1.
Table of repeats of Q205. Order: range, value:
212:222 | 166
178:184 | 147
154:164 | 133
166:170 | 133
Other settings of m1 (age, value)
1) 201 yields 154.7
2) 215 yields 171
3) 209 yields 176.1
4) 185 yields 139.6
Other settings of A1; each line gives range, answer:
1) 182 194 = 158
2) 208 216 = 176.1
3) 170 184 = 152.5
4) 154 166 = 138.3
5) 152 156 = 133.8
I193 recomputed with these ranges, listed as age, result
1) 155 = 133.8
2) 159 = 130.7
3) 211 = 171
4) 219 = 164.8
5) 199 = 149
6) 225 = 153.9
